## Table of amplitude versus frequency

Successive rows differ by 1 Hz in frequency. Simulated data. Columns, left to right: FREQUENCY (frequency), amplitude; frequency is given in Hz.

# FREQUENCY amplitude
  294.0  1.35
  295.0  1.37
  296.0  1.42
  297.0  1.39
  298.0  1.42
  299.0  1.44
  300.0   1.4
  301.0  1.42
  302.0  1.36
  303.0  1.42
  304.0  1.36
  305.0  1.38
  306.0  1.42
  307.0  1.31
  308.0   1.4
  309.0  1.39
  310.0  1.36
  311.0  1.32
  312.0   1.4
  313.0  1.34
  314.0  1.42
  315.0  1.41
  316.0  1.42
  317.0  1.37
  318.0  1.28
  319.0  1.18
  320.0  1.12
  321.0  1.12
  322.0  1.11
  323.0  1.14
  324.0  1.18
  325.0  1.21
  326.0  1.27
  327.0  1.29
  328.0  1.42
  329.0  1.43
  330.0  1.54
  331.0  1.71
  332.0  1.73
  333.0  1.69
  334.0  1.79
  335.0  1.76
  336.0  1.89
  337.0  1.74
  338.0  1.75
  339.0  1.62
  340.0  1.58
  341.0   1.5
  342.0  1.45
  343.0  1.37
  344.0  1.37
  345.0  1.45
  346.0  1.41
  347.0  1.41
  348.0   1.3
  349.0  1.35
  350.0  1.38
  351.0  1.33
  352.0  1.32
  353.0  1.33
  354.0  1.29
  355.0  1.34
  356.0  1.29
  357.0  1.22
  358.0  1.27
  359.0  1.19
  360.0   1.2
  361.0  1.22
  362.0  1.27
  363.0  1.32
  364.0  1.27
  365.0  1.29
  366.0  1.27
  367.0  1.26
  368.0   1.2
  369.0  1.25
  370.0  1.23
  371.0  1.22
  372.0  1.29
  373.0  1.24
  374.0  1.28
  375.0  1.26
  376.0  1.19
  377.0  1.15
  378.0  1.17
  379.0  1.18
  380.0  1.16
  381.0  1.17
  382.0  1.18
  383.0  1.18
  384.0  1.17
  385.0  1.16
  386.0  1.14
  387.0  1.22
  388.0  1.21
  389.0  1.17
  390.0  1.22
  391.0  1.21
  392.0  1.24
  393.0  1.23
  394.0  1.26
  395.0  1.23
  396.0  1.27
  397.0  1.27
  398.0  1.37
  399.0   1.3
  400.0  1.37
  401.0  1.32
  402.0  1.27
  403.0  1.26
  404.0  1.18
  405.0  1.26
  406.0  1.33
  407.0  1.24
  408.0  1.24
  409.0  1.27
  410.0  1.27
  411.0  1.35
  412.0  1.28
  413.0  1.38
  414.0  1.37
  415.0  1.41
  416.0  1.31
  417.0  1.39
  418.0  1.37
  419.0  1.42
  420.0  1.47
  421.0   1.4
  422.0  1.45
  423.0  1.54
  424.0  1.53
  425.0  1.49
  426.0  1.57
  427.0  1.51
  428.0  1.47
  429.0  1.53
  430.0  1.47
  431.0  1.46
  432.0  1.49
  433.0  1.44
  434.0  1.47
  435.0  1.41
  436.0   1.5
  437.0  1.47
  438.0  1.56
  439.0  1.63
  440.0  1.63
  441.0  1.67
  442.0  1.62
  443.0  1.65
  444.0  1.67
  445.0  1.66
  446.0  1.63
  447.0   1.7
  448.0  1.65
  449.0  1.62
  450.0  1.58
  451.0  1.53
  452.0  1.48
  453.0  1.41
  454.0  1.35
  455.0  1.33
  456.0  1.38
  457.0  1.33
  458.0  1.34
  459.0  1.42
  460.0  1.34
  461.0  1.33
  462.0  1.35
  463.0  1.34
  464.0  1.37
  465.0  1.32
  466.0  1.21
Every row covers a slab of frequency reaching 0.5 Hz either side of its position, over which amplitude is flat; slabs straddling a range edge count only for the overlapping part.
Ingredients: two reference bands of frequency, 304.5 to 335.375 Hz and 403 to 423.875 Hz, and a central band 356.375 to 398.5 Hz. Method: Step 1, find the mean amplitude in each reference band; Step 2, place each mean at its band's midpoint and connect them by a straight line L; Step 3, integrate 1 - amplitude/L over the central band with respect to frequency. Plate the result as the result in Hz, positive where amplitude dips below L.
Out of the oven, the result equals 4.2 Hz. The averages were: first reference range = 1.38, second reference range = 1.35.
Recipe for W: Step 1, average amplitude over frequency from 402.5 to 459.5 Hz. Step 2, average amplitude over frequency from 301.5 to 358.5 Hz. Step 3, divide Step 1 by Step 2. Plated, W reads 1.04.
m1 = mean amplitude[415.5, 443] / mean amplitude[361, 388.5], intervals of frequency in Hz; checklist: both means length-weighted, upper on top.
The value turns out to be 1.23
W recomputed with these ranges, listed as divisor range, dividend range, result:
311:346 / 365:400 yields 0.85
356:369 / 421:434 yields 1.19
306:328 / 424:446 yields 1.19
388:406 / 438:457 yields 1.24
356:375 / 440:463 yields 1.20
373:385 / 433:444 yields 1.31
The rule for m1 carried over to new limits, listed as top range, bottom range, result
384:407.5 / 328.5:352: 0.81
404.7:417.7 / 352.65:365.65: 1.04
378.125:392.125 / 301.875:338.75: 0.83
